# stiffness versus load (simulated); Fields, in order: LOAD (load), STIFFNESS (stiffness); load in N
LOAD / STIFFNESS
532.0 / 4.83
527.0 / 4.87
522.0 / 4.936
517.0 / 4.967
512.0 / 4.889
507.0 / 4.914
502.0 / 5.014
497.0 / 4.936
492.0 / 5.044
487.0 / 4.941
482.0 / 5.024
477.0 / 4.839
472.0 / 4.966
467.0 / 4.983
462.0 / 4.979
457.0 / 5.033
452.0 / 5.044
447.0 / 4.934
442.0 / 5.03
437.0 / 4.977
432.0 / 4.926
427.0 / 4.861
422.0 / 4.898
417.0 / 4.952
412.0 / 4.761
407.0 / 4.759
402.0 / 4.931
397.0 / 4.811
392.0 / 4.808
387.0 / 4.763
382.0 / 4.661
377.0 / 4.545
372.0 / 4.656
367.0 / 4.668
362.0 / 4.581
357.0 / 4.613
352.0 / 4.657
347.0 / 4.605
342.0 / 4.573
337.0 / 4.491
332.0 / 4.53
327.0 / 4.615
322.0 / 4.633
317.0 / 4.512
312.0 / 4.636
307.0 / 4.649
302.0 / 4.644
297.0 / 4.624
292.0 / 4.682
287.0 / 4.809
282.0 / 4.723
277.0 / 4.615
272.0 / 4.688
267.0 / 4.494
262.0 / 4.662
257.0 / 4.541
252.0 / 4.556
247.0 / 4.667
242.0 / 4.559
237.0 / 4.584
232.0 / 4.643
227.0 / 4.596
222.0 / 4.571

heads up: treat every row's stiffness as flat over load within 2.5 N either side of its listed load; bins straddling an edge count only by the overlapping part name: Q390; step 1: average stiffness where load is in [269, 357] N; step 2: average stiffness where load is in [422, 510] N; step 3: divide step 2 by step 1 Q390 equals 1.1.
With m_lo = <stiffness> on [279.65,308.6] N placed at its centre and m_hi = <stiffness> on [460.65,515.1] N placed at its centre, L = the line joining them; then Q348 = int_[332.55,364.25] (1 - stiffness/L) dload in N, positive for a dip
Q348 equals 1.21 N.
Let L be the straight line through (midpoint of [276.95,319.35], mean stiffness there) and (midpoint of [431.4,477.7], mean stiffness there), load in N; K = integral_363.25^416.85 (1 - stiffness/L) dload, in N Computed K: 1.2 N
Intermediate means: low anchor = 4.66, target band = 4.74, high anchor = 4.98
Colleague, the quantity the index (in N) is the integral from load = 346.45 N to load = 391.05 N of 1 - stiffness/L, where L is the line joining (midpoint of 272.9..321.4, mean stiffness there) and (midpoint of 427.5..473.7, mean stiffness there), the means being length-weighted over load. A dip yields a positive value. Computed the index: 1.5 N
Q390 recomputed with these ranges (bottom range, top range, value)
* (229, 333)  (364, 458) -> 1.05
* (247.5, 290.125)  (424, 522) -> 1.07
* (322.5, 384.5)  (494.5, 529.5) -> 1.07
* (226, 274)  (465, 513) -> 1.08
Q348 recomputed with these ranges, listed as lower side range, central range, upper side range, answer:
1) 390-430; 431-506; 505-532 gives -1.50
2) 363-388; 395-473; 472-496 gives -1.80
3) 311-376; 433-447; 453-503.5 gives -0.33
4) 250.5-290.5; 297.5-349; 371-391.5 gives 0.71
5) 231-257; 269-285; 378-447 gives -0.10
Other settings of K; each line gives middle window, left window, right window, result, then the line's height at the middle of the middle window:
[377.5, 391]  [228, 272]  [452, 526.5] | 0.29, 4.8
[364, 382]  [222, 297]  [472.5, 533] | 0.55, 4.77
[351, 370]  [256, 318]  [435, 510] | 0.58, 4.77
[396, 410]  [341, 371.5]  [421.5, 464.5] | -0.08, 4.81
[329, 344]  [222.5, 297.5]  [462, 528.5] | 0.63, 4.73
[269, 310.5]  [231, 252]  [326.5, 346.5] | -0.89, 4.58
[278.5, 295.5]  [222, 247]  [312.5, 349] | -0.52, 4.58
